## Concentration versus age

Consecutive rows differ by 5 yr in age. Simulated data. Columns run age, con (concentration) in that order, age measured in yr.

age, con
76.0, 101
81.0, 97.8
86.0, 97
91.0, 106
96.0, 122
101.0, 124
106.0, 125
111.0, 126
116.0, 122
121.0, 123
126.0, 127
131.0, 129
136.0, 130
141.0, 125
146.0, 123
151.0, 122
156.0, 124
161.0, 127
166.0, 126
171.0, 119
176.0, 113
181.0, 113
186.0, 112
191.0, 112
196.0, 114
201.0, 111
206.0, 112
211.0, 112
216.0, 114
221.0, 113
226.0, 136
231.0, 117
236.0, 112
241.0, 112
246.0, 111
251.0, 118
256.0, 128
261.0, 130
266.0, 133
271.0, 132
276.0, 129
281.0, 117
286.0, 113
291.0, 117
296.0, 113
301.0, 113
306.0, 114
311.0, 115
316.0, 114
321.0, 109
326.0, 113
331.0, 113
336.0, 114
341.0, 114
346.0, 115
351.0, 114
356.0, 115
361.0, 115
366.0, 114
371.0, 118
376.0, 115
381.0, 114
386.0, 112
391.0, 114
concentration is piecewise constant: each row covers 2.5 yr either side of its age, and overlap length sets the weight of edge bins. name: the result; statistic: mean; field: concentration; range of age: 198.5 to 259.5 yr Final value 117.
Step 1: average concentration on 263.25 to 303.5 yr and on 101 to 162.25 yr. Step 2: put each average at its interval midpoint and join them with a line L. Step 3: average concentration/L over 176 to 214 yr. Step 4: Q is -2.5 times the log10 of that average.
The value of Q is 0.10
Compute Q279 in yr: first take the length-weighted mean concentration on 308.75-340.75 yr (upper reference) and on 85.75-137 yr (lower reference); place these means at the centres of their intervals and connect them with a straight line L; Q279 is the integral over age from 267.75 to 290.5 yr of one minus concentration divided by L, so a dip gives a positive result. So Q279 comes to -1.5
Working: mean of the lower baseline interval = 122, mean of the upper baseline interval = 113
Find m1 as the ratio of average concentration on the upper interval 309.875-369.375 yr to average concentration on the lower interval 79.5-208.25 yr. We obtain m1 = 1.0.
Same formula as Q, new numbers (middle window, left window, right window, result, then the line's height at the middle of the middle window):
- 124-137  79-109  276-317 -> -0.14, 113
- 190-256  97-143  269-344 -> 0.04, 120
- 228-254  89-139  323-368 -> 0.03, 118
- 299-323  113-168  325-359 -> 0.03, 116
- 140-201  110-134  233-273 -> 0.05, 124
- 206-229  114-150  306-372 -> 0.02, 121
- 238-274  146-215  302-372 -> -0.07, 115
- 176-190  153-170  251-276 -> 0.12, 126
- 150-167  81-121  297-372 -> -0.08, 116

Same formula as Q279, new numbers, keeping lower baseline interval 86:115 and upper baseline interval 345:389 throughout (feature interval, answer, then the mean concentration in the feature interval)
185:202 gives 0.7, 112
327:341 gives 0.2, 114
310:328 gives 0.4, 113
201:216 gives 0.6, 112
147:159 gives -0.5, 123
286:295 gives 0.0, 115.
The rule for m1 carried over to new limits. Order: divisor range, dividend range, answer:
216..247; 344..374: 0.99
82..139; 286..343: 0.94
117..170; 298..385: 0.91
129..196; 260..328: 0.98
